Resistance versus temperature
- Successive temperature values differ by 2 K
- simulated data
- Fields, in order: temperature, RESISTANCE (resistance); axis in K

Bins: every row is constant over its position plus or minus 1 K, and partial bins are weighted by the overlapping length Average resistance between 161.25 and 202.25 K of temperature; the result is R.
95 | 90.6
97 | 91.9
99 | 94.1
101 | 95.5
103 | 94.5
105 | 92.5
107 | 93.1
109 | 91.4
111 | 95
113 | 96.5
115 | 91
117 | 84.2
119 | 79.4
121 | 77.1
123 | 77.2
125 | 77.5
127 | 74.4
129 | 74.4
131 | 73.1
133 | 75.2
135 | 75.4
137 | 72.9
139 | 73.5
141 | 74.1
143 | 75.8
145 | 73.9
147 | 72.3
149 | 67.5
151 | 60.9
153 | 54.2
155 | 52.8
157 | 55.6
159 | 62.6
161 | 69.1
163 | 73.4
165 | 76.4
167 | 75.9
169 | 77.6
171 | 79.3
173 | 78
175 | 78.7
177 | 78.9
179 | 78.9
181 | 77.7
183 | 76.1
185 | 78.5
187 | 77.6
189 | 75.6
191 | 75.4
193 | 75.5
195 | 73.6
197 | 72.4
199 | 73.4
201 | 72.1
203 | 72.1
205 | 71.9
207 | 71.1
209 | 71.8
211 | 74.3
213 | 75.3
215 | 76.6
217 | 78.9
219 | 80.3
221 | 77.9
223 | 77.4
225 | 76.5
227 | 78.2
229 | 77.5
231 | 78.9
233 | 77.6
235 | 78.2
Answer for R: 76.1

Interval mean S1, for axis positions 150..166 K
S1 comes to 63.1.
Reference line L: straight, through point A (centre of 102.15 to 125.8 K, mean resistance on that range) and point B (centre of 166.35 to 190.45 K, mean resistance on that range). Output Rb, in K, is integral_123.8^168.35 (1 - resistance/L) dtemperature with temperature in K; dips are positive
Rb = 6.7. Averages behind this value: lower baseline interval 87.5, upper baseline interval 77.7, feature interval 70.1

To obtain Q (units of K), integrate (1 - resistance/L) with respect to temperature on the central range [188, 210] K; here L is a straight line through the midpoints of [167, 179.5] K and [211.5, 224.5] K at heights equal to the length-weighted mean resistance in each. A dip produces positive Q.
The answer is 1.3 K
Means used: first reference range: 78.3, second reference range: 77.6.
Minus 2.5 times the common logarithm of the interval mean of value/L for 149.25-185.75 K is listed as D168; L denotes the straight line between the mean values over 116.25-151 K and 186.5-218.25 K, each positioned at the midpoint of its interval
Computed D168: 0.05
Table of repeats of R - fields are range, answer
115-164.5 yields 71.6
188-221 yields 74.5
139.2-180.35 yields 70.9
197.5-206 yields 72.4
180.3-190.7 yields 77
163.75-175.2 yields 77.5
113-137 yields 78.6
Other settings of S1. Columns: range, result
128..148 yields 74.1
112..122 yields 85.6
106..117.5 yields 92.2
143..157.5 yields 63.6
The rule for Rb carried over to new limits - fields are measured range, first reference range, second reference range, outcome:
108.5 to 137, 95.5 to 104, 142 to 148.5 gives 0.9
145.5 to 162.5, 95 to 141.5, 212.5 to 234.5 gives 4.0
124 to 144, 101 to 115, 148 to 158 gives -0.5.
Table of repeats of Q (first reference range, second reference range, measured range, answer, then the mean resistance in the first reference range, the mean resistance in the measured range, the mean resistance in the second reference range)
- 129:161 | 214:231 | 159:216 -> -1.2 K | 68.2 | 75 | 78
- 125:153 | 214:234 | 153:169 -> 1.6 K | 72.1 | 66.5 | 78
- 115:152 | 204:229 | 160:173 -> 0.0 K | 74.8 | 75.5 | 75.9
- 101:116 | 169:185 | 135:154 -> 3.5 K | 93.6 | 69.8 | 78.2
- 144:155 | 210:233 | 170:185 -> -1.9 K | 64.6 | 78.2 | 77.4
